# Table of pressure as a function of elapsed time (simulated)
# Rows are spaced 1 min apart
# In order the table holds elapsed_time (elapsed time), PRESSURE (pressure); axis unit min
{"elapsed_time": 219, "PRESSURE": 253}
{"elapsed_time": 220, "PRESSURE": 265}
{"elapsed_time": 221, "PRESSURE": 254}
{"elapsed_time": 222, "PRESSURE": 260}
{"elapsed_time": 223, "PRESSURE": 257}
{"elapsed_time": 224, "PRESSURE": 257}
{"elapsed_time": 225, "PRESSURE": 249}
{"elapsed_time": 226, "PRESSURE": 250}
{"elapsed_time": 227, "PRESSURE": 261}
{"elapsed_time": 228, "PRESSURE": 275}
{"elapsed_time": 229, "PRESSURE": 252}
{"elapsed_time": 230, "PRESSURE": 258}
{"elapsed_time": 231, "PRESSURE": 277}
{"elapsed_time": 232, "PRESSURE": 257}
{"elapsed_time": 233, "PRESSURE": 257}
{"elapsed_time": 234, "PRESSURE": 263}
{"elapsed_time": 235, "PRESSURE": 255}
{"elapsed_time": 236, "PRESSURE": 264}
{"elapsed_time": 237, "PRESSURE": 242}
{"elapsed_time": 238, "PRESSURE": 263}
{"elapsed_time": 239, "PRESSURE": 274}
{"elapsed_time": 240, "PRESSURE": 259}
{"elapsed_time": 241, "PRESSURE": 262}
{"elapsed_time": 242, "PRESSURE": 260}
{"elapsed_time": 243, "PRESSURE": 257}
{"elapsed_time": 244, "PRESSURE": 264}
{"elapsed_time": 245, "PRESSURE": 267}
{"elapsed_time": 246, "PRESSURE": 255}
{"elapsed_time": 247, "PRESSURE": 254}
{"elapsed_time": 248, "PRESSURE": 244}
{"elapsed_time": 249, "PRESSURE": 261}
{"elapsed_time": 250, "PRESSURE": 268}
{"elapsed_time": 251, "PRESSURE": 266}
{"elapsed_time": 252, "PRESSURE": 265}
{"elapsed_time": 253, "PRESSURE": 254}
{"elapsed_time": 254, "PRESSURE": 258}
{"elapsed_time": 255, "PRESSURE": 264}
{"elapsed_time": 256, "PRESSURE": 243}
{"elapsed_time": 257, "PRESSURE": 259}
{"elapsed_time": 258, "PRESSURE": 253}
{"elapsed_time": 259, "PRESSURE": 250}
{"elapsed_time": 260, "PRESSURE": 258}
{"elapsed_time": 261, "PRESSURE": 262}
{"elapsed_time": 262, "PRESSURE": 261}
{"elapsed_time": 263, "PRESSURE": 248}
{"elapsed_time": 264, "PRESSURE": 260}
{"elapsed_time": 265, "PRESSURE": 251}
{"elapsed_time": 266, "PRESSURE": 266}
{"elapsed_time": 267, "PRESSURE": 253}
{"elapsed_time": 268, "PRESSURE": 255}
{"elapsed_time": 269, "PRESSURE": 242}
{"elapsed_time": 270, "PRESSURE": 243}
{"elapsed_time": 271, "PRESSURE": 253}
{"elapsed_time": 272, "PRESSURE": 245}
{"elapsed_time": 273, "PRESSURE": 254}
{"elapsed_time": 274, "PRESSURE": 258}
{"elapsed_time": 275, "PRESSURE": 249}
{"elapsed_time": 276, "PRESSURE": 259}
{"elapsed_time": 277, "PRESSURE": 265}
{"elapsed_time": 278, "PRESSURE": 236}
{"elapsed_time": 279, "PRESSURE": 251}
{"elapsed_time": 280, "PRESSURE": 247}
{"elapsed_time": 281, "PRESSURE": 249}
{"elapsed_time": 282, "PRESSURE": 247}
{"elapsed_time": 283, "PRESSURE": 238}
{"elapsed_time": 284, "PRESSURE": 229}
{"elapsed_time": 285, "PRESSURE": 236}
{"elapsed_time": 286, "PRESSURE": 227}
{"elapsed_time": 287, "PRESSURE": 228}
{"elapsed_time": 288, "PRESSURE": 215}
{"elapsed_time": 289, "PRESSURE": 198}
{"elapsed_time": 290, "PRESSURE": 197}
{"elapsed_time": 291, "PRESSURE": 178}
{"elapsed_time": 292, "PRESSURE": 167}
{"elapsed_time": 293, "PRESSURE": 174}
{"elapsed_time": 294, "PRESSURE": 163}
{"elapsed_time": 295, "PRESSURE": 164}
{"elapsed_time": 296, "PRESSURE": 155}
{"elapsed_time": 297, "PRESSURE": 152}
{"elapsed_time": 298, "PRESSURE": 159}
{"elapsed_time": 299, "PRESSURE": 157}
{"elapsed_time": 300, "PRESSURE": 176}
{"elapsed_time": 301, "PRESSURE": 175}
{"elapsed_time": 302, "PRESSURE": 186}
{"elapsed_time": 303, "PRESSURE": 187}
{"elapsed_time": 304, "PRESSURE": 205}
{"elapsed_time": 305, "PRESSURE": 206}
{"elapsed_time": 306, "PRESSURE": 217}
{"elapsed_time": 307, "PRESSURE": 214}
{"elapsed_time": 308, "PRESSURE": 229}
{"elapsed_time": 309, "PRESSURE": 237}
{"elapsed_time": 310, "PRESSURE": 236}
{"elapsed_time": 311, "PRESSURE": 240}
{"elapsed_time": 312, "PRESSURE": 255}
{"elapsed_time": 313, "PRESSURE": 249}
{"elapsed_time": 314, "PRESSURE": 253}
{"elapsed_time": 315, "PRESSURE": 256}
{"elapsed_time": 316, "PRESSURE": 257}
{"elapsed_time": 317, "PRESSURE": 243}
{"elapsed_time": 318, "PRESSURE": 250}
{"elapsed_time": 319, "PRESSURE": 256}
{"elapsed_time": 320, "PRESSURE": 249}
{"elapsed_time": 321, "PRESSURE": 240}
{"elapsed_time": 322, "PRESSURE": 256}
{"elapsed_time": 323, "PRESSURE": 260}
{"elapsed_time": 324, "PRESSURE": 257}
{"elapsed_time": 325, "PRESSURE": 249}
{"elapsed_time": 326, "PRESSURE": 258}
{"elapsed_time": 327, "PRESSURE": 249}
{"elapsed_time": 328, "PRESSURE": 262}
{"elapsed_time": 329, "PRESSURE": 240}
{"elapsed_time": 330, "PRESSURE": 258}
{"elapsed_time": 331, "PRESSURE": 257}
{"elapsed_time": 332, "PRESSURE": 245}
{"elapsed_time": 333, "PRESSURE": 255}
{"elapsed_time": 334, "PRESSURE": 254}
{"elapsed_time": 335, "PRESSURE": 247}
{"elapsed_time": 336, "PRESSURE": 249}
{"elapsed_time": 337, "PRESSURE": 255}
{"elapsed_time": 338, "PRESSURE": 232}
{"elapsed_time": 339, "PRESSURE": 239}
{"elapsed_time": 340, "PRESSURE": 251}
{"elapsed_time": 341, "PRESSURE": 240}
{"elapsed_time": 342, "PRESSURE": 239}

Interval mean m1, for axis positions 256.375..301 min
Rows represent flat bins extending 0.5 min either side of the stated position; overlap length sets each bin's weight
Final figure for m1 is 226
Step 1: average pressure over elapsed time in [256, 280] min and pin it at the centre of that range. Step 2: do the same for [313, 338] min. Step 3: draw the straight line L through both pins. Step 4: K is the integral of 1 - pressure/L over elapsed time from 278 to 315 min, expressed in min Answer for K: 6.3 min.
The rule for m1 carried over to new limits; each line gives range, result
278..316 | 210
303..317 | 234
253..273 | 254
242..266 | 258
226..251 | 260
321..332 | 254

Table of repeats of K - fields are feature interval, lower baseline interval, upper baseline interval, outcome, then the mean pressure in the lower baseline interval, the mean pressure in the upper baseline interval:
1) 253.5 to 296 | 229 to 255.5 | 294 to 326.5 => 1.0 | 260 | 220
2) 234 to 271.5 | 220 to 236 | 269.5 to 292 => -1.4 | 259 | 235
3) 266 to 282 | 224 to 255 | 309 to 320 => 0.2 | 260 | 249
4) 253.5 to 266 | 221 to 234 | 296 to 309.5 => -1.4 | 259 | 191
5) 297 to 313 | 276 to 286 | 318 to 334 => 2.8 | 244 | 253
